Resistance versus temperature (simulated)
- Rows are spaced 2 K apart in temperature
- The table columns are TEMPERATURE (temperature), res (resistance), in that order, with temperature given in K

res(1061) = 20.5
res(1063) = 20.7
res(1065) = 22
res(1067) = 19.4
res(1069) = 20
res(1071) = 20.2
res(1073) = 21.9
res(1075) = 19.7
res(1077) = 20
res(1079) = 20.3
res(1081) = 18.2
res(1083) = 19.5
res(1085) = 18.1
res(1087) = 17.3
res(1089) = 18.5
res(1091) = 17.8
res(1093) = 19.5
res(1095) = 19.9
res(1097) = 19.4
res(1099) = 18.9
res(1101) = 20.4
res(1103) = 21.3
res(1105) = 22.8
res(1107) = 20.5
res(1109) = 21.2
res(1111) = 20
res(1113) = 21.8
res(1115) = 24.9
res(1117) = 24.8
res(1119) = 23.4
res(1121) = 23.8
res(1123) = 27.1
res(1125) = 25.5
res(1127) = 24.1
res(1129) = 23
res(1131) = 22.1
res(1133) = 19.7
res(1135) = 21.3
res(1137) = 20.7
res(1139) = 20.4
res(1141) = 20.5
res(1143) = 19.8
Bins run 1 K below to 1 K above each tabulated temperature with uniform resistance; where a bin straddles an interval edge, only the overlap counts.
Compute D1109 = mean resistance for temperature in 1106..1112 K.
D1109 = 20.6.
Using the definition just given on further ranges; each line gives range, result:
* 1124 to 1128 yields 24.8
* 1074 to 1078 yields 19.9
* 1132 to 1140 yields 20.5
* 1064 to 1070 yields 20.5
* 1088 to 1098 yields 19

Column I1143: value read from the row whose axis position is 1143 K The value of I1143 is 19.8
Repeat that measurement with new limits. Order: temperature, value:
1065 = 22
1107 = 20.5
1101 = 20.4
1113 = 21.8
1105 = 22.8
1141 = 20.5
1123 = 27.1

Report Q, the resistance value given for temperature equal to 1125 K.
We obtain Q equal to 25.5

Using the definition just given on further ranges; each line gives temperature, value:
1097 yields 19.4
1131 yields 22.1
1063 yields 20.7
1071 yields 20.2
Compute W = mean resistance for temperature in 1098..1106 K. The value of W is 20.9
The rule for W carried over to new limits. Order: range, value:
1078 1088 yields 18.7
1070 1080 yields 20.4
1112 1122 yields 23.7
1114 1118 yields 24.9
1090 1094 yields 18.6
